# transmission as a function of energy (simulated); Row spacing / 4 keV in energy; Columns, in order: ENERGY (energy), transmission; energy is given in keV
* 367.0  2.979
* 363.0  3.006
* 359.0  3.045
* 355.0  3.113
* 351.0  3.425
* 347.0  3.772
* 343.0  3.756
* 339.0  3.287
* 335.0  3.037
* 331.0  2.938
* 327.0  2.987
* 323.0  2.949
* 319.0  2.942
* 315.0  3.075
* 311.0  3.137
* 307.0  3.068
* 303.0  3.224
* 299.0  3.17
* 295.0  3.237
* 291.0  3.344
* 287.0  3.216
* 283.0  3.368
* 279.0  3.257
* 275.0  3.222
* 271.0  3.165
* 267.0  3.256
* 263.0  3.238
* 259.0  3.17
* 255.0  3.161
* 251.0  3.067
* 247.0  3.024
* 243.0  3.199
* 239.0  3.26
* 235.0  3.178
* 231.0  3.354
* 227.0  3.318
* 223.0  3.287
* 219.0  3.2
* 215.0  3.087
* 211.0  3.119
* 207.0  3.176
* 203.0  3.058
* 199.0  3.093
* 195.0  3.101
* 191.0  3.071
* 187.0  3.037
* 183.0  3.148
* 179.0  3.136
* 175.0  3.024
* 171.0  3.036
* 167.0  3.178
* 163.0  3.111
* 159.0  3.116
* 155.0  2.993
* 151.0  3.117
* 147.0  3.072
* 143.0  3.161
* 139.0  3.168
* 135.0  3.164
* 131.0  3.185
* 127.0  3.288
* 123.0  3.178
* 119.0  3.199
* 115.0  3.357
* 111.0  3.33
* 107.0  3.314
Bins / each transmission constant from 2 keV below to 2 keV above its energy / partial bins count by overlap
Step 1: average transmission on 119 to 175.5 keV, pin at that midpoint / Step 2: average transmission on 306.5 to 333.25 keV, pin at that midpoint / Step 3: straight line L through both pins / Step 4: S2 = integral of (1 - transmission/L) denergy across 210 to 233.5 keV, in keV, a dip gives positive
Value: -1.2 keV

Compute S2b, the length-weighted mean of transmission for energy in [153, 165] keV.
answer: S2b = 3.07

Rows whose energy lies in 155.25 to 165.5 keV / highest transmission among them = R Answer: 3.116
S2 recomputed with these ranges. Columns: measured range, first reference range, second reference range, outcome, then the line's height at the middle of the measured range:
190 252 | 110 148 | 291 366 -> 0.6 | 3.2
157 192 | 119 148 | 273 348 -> 1.0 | 3.18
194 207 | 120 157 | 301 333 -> 0.1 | 3.11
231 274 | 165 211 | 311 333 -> -1.9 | 3.05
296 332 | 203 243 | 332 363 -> 2.4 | 3.29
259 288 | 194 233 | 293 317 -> -0.7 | 3.16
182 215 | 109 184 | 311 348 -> 0.7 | 3.16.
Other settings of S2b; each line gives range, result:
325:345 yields 3.2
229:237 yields 3.27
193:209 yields 3.11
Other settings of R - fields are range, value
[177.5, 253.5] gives 3.354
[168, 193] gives 3.148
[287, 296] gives 3.344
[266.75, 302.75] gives 3.368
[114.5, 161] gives 3.357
